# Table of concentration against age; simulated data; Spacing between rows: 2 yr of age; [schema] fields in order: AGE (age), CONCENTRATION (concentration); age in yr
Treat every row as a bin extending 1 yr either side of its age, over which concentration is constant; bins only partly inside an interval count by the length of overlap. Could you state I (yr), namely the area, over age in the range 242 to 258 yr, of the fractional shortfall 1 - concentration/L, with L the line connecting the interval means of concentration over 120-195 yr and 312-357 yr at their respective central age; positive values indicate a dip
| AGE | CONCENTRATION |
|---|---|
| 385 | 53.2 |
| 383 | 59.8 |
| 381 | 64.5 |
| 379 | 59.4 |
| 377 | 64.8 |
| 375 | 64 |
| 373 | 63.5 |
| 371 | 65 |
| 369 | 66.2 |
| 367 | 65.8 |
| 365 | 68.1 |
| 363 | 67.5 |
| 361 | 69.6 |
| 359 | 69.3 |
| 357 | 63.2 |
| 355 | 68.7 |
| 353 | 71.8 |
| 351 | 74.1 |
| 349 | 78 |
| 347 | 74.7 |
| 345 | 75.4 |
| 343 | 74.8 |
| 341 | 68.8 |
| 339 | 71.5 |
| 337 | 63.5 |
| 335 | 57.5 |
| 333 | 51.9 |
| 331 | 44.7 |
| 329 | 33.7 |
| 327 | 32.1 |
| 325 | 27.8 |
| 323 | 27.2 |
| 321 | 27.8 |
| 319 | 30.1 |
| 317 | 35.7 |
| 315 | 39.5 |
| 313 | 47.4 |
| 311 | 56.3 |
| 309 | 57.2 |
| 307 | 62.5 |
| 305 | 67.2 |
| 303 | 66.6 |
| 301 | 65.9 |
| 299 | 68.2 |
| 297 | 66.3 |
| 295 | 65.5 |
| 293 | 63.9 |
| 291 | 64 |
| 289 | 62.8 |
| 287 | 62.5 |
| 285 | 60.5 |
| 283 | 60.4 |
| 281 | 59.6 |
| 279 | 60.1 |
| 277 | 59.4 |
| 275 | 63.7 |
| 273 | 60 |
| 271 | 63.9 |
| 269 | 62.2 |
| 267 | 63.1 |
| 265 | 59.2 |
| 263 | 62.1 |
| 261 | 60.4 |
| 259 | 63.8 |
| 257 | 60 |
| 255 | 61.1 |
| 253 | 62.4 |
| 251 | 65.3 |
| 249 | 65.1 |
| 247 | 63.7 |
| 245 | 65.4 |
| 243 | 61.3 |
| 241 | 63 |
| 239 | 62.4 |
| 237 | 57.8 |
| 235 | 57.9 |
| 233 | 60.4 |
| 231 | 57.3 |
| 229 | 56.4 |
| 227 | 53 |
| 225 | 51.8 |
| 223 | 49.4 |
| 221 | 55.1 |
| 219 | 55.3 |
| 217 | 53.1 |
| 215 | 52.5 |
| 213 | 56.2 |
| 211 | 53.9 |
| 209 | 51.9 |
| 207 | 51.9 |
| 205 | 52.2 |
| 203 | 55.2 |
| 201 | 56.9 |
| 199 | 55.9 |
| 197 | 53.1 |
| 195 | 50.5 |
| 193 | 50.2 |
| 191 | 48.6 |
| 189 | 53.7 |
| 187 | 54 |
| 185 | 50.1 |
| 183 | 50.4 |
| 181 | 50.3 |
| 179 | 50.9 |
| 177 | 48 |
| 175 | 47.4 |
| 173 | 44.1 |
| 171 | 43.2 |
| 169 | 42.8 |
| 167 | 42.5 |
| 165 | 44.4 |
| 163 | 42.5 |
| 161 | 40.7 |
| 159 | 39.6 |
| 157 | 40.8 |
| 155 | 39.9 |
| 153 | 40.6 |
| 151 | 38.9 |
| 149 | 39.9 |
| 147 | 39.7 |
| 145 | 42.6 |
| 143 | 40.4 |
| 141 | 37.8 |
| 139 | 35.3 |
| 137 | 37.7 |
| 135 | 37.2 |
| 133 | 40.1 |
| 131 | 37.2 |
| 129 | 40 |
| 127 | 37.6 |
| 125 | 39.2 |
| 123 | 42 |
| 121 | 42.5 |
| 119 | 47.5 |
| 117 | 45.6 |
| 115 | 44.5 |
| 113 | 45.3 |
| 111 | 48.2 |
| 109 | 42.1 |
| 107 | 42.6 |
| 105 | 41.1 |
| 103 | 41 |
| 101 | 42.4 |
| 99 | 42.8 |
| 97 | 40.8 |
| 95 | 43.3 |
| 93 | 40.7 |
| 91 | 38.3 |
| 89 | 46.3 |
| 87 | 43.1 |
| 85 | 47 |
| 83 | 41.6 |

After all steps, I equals -4.73 yr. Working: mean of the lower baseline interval 43.1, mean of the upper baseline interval 53.7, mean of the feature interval 63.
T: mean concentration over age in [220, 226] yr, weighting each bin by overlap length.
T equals 52.1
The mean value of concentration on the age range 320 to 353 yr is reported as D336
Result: 55.7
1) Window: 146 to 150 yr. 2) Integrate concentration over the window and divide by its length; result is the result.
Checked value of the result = 39.8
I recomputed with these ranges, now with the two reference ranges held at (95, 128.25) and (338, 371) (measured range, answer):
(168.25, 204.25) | 0.7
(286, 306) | -0.5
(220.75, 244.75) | -0.4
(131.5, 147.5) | 2.5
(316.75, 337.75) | 8.8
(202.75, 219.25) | 0.2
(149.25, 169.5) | 3.0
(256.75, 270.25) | -0.4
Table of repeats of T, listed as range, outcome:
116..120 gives 46.5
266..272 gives 63.1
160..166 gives 42.5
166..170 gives 42.6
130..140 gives 37.5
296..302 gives 66.8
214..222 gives 54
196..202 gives 55.3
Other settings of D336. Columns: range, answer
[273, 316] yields 60.9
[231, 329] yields 57.3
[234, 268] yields 62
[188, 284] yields 57.9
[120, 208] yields 44.7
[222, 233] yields 54.2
